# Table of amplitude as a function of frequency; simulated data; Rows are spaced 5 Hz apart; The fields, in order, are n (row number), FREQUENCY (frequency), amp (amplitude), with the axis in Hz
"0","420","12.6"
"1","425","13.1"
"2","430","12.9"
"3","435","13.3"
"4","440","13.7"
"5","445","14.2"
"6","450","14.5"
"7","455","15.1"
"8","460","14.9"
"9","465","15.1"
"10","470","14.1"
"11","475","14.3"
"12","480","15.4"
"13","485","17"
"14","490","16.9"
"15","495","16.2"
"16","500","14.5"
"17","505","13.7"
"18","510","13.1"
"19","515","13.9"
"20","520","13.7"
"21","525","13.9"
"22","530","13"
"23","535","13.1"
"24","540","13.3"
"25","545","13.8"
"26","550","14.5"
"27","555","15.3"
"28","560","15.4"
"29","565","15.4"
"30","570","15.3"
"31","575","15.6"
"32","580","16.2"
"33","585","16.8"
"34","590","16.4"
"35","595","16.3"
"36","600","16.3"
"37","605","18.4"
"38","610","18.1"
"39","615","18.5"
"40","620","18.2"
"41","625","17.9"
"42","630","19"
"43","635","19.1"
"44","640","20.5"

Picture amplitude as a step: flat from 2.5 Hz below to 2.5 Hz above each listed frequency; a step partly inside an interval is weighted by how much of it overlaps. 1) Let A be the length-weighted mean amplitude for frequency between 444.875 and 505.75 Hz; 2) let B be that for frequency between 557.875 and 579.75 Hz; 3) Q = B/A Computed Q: 1.02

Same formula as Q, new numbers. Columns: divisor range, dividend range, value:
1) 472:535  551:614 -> 1.12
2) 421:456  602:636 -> 1.34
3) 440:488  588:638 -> 1.20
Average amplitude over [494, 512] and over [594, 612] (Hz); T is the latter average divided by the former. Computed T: 1.2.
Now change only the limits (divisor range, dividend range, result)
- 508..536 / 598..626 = 1.33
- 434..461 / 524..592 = 1.04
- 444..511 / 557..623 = 1.11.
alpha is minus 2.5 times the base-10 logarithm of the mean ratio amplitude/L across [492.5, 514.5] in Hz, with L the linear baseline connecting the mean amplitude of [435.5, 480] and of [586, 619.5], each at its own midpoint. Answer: 0.08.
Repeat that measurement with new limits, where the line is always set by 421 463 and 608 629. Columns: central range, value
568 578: 0.11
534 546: 0.22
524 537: 0.21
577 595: 0.07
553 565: 0.10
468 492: -0.05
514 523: 0.15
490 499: -0.06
